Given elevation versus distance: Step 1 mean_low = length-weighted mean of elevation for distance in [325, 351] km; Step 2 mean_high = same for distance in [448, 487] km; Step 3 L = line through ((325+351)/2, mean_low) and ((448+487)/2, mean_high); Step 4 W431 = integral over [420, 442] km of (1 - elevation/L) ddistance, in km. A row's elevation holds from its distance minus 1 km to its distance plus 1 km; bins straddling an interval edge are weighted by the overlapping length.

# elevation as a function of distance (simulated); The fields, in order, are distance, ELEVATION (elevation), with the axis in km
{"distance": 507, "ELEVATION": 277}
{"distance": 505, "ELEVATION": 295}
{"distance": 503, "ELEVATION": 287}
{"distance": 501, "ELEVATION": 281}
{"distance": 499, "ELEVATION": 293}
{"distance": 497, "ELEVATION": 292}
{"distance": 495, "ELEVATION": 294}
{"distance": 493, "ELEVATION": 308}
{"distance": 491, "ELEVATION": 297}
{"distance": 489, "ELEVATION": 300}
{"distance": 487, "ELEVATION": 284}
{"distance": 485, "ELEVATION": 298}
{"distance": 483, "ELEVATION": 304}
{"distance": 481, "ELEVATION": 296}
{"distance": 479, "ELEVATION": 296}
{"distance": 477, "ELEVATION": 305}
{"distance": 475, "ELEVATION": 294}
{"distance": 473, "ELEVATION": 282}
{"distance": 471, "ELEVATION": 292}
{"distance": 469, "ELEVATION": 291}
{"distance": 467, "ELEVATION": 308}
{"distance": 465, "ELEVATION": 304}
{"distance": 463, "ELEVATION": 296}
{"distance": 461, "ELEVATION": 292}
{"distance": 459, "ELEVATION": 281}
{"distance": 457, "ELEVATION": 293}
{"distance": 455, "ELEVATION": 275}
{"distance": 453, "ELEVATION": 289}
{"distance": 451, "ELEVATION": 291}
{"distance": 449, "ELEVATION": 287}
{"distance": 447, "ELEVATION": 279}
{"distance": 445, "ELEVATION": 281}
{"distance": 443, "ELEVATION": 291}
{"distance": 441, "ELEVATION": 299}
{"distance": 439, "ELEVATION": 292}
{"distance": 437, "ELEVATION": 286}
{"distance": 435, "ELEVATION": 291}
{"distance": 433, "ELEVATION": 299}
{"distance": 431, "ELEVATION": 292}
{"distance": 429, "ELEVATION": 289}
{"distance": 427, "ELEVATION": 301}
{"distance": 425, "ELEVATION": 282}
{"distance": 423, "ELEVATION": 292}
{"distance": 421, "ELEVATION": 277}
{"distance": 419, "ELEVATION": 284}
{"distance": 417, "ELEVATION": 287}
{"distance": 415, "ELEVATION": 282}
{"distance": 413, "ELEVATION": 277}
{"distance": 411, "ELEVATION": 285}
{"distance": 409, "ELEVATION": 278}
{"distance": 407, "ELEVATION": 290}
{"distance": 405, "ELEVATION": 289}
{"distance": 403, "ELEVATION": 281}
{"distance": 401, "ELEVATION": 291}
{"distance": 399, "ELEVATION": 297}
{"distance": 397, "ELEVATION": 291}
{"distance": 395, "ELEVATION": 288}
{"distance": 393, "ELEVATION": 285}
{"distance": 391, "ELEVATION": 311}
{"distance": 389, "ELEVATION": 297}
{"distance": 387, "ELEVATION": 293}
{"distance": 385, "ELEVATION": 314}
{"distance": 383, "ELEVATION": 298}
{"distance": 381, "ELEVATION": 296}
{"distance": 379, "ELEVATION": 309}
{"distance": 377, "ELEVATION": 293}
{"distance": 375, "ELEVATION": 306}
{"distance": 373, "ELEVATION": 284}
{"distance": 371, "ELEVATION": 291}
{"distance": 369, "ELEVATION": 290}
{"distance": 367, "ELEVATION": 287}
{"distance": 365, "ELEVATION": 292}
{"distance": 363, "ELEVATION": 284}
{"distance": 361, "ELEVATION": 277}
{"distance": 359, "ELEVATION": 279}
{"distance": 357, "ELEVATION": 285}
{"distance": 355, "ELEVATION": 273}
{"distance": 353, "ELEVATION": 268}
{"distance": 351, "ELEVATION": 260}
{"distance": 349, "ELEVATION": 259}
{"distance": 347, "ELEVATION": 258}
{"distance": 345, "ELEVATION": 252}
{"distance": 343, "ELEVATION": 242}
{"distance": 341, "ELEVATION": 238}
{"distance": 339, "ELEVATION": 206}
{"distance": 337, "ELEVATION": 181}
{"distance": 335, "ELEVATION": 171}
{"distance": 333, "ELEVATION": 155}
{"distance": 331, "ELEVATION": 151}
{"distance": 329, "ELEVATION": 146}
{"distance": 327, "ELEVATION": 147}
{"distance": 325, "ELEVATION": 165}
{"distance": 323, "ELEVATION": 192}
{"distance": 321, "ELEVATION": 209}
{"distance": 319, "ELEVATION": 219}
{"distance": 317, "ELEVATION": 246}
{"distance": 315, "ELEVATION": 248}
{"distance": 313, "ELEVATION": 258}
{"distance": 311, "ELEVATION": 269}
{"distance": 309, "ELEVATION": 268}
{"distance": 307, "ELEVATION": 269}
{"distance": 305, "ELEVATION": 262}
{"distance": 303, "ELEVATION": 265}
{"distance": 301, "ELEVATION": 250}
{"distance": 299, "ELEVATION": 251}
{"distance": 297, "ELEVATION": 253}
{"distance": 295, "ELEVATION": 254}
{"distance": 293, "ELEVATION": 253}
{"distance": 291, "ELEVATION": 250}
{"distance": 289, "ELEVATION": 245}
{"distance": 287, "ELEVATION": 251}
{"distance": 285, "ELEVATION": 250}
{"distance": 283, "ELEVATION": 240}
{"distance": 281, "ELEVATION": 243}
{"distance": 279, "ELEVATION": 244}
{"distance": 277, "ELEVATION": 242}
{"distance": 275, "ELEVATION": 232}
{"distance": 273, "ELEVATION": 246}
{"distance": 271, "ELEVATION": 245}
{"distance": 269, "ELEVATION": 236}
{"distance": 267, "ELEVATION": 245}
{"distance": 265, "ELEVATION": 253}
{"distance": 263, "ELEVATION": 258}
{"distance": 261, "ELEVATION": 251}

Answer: -1.9 km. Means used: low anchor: 201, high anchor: 293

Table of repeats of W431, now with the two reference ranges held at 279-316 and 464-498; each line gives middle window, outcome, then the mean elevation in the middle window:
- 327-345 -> 5.2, 188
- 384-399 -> -1.1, 297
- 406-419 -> -0.1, 283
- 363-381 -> -1.5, 294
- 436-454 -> 0.0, 288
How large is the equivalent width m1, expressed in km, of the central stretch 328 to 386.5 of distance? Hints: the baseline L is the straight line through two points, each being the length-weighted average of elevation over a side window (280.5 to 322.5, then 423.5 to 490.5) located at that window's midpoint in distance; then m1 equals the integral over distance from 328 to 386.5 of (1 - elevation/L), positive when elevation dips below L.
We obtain 1.9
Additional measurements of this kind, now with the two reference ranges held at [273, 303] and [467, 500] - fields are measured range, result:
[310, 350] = 7.3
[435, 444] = -0.2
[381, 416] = -2.1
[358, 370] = -0.8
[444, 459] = 0.2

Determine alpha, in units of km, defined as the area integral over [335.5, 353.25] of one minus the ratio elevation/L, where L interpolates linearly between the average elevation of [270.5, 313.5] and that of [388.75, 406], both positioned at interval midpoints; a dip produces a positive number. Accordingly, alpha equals 2.3 km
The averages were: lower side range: 252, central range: 237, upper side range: 292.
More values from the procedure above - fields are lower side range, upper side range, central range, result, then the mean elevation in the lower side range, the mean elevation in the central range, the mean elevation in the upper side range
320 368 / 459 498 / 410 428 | -1.3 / 228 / 285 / 296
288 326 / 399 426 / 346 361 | -0.4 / 243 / 269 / 285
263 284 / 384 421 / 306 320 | 0.2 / 243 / 254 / 290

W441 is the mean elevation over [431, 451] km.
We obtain 290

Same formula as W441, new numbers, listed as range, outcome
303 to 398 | 255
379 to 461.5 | 290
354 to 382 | 289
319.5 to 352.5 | 203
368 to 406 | 295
